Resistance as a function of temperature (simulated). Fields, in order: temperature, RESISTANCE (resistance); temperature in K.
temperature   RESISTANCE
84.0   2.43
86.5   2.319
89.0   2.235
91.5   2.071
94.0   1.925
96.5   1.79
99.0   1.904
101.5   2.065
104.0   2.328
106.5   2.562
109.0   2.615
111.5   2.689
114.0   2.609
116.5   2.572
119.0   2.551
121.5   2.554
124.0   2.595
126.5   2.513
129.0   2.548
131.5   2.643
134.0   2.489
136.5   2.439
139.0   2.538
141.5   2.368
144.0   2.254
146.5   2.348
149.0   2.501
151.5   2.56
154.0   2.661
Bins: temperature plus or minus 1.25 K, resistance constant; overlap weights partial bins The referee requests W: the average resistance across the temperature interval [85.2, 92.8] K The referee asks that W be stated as 2.21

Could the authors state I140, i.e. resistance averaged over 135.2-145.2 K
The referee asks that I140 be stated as 2.4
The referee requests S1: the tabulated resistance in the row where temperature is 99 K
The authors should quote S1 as 1.904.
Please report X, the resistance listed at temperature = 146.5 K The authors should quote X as 2.348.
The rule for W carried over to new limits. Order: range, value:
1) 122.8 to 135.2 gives 2.56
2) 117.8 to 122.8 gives 2.55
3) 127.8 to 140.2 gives 2.53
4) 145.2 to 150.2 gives 2.42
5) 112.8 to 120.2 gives 2.58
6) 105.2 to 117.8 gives 2.61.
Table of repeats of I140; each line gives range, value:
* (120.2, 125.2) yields 2.57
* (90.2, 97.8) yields 1.93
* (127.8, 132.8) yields 2.59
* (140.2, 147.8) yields 2.33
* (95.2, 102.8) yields 1.92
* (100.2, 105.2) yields 2.19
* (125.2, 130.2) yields 2.53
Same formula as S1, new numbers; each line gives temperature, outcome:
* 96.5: 1.79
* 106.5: 2.562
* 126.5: 2.513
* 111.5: 2.689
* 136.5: 2.439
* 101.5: 2.065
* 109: 2.615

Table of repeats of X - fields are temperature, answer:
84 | 2.43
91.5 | 2.071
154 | 2.661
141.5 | 2.368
